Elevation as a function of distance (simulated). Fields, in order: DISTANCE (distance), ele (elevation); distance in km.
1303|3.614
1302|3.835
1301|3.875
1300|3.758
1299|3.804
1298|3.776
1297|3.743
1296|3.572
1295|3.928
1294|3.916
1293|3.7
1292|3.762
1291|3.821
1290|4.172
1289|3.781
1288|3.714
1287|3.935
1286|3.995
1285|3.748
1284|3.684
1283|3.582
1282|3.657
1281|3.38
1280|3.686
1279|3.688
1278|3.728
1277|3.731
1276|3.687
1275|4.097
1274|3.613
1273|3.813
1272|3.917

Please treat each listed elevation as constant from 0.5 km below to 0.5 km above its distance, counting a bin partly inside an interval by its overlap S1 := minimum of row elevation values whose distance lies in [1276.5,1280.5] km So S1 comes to 3.686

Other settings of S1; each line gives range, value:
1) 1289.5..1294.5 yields 3.7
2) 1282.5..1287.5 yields 3.582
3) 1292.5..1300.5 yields 3.572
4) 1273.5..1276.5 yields 3.613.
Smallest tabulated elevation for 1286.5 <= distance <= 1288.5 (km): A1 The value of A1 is 3.714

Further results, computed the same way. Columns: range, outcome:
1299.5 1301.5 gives 3.758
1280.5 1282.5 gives 3.38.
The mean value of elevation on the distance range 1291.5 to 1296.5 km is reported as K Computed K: 3.78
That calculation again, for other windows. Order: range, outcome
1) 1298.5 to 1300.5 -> 3.78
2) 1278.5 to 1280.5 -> 3.69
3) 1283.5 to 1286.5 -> 3.81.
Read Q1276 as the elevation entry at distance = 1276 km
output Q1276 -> 3.687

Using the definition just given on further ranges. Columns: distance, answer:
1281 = 3.38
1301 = 3.875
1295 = 3.928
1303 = 3.614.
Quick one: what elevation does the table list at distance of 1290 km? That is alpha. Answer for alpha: 4.172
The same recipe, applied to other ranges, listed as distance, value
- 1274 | 3.613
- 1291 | 3.821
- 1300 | 3.758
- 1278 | 3.728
